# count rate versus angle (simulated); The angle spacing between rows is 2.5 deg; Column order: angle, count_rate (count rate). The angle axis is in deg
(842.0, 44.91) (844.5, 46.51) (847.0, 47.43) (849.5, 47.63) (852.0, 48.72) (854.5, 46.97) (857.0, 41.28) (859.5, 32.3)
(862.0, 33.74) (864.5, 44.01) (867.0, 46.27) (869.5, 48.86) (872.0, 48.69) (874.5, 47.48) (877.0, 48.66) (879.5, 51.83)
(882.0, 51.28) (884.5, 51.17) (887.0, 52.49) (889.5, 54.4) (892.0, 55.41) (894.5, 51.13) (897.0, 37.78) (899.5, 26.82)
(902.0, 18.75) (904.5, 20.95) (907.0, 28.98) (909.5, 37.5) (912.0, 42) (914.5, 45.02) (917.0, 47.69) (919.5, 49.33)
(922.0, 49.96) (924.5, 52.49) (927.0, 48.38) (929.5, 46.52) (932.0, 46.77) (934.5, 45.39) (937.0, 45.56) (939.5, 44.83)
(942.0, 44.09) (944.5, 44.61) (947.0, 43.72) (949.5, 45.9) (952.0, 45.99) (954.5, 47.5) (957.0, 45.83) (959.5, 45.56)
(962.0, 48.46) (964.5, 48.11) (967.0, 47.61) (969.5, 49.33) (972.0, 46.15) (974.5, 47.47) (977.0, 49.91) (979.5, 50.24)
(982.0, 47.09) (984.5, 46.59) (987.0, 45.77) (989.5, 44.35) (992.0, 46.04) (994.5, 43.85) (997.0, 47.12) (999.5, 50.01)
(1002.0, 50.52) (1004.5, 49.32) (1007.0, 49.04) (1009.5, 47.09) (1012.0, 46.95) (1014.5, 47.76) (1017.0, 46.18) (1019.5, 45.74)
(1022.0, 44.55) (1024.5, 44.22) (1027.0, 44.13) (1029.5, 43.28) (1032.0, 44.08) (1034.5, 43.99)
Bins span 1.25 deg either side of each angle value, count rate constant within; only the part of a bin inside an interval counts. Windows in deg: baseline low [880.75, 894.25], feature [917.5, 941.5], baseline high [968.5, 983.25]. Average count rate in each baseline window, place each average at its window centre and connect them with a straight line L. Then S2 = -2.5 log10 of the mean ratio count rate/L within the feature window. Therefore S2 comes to 0.07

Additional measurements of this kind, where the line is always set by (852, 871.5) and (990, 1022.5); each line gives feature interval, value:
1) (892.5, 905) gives 0.30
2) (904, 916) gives 0.22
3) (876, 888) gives -0.18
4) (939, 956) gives 0.00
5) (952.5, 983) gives -0.04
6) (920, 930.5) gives -0.11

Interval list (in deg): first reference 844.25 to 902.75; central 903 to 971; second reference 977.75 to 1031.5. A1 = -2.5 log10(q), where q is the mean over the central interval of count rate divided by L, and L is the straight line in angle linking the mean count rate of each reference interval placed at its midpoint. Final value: 0.03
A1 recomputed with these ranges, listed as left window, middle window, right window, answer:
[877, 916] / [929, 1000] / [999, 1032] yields -0.05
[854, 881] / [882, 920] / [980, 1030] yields 0.09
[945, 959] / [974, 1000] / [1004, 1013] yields 0.00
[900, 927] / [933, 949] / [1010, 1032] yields -0.10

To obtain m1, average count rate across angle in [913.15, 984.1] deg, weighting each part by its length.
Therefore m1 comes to 47.1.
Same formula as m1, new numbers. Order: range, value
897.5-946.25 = 41.3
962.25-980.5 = 48.4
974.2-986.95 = 48.1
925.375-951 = 45.7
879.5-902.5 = 45.6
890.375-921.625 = 39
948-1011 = 47.4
